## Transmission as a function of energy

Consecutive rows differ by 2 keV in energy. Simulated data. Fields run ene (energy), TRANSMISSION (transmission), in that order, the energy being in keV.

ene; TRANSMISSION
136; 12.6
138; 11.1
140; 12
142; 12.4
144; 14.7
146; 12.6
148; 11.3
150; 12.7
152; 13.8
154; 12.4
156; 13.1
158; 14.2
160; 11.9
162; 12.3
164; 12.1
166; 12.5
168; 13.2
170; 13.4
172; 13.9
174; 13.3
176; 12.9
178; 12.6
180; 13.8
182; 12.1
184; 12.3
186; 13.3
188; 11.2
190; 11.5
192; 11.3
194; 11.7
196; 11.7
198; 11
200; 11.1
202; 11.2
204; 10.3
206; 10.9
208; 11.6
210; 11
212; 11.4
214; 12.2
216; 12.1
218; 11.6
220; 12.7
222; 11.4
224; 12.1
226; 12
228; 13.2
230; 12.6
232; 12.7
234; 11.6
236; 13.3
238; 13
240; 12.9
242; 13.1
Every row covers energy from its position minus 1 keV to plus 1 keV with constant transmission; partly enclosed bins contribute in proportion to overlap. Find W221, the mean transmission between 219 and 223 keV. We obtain 12.1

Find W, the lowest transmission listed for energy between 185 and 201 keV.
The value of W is 11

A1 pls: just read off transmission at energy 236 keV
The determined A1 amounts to 13.3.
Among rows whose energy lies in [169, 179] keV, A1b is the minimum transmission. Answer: 12.6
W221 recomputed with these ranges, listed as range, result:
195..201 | 11.3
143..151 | 12.8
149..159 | 13.2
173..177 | 13.1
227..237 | 12.7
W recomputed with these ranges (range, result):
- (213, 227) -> 11.4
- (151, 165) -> 11.9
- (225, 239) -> 11.6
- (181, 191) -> 11.2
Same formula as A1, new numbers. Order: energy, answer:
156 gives 13.1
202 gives 11.2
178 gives 12.6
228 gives 13.2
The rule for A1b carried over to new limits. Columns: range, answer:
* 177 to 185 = 12.1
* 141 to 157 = 11.3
